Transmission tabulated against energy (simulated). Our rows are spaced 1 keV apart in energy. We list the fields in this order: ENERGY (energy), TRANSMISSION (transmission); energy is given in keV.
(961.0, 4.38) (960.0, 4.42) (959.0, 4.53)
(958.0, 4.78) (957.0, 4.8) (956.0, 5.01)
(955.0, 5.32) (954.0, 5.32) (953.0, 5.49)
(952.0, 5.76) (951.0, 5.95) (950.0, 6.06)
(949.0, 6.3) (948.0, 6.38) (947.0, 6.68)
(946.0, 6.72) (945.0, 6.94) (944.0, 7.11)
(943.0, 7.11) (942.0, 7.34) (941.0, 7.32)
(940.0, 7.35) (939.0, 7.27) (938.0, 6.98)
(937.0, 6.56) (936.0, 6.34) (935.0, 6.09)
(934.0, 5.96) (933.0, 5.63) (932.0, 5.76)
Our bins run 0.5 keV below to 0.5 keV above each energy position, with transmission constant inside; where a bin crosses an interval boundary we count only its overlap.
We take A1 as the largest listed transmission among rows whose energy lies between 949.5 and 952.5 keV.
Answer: 6.06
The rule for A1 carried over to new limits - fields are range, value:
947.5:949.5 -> 6.38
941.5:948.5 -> 7.34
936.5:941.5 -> 7.35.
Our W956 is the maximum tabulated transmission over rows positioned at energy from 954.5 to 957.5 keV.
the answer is 5.32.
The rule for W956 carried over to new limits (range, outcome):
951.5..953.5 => 5.76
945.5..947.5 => 6.72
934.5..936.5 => 6.34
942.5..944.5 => 7.11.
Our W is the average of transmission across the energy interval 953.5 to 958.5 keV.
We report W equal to 5.05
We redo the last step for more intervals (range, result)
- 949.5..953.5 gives 5.81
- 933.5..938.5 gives 6.39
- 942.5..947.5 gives 6.91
